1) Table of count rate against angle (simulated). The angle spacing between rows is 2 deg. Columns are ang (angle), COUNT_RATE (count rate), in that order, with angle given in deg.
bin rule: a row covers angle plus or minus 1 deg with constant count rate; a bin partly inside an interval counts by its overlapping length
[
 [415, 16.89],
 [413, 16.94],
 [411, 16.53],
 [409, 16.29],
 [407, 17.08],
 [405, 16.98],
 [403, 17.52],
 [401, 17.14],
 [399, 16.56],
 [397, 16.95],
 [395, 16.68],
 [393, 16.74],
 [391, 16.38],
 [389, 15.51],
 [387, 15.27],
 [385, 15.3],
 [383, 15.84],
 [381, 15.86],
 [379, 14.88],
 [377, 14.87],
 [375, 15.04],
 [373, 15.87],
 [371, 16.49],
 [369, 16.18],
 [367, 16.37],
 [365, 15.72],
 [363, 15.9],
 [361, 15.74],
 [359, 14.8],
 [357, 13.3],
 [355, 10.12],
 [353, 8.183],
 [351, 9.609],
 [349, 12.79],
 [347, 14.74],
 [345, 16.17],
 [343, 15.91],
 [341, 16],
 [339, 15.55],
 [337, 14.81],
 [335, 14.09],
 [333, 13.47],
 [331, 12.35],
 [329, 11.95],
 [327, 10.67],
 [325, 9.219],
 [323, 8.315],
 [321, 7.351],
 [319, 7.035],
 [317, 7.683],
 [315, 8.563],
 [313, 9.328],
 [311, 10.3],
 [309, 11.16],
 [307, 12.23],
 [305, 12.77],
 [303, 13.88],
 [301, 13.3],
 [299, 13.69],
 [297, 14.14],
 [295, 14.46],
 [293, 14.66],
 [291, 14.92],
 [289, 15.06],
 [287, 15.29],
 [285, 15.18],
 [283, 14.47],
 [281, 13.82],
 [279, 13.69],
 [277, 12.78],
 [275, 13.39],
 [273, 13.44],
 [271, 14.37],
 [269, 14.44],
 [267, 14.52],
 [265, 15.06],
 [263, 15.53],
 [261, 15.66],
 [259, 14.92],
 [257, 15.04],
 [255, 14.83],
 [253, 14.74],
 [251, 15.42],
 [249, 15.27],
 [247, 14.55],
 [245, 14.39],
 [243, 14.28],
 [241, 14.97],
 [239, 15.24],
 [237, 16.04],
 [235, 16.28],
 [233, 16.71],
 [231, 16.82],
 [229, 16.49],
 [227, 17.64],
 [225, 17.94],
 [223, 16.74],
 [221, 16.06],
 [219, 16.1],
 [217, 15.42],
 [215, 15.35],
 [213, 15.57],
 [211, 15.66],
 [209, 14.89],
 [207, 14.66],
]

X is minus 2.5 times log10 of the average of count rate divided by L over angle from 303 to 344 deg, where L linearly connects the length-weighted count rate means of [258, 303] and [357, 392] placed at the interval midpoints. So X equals 0.29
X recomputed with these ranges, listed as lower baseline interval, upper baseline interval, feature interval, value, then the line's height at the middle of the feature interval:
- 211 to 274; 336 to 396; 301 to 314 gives 0.28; 15.2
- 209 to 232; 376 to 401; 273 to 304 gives 0.14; 16.1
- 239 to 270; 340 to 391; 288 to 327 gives 0.28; 14.8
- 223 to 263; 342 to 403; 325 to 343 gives 0.13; 15.2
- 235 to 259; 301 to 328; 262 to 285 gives -0.09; 13.1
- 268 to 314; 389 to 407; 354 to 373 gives 0.05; 15.7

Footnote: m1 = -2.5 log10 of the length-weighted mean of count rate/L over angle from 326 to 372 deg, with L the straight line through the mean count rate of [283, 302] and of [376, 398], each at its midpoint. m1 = 0.10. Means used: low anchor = 14.5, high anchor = 15.8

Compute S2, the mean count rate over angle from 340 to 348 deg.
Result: 15.7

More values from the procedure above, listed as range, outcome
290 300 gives 14.4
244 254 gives 14.9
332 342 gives 14.8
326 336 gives 12.5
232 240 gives 16.1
